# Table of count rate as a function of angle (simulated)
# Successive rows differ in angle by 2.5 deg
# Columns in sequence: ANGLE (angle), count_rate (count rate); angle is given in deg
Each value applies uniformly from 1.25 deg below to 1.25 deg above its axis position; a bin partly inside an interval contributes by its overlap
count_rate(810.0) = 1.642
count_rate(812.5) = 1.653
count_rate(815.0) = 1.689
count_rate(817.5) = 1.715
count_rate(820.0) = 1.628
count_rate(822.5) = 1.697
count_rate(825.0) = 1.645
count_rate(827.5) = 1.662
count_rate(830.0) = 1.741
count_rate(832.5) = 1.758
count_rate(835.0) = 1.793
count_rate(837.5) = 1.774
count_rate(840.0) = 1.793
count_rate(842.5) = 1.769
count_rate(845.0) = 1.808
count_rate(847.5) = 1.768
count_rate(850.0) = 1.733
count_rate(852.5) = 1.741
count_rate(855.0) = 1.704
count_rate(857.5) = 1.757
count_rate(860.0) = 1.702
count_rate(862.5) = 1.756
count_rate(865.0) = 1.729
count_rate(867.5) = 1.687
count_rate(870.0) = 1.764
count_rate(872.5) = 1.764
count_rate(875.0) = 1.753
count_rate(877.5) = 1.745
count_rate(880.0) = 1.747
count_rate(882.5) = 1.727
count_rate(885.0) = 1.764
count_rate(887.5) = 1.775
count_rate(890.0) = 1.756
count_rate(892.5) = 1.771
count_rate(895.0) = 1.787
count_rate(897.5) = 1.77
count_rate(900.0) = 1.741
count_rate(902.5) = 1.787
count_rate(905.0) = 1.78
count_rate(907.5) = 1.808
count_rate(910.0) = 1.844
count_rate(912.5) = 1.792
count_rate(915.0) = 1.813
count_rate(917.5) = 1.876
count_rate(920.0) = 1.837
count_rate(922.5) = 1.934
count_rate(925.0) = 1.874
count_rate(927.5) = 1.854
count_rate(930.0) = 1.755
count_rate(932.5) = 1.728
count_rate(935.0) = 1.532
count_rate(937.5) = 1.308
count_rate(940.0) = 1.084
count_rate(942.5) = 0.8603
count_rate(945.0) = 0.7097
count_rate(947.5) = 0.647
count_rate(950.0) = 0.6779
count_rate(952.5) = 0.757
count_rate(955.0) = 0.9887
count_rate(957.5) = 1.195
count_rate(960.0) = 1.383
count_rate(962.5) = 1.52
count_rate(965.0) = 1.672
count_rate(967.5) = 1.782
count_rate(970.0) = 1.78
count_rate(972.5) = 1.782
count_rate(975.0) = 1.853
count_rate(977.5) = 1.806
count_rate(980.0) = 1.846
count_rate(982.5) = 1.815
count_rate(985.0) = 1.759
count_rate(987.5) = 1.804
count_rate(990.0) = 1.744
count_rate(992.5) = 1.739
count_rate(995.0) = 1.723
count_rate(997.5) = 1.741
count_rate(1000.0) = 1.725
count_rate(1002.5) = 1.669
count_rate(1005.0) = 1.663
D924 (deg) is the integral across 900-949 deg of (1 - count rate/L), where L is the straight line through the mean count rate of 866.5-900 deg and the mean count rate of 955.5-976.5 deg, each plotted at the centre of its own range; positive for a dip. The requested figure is 3.3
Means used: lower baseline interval 1.75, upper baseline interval 1.6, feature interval 1.57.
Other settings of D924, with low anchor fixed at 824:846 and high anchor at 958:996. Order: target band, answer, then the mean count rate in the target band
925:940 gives 1.1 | 1.61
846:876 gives 0.1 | 1.74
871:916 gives -0.9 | 1.77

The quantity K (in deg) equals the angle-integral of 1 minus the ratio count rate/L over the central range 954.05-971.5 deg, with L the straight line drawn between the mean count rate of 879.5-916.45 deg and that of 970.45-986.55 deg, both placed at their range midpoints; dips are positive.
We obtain 3.1 deg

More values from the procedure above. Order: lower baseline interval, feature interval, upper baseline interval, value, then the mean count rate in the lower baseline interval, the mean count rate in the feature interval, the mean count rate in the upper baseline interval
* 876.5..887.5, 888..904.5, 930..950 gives -1.8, 1.75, 1.77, 1.14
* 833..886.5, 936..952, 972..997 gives 8.0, 1.75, 0.885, 1.79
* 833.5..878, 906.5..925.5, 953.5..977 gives -2.4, 1.75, 1.85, 1.55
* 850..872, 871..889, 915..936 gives 0.0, 1.73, 1.75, 1.8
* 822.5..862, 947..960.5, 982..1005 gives 6.3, 1.74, 0.933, 1.74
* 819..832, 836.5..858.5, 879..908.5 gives -0.7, 1.68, 1.76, 1.77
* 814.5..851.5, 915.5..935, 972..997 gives -0.6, 1.73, 1.82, 1.79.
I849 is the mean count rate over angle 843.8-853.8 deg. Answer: 1.76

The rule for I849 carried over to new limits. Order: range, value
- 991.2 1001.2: 1.73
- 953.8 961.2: 1.19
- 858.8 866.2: 1.73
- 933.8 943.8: 1.19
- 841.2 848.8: 1.78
